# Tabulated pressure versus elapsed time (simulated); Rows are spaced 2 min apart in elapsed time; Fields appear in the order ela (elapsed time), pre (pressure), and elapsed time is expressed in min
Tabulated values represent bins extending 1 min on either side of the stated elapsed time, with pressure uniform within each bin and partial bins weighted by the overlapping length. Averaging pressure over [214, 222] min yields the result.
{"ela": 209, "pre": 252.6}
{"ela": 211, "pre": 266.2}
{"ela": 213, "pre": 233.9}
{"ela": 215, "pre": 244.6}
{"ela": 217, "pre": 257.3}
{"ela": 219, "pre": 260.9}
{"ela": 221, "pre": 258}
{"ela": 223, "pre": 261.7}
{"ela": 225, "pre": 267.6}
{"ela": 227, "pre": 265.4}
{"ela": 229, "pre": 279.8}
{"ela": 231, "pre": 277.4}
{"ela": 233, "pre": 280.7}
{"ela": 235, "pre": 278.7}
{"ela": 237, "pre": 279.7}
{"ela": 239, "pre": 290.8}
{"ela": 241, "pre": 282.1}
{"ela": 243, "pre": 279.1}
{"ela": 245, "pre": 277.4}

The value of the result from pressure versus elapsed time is 255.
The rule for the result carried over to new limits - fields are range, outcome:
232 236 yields 280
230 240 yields 281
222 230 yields 269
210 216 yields 248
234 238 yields 279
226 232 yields 274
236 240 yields 285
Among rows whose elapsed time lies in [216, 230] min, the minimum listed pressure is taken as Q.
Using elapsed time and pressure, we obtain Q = 257.3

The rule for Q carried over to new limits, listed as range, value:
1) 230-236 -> 277.4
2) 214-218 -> 244.6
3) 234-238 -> 278.7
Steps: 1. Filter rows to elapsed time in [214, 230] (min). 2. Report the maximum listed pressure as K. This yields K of 279.8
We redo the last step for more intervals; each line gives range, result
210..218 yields 266.2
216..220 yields 260.9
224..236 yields 280.7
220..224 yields 261.7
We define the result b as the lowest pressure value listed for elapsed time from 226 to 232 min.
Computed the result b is 265.4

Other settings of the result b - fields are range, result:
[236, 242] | 279.7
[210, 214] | 233.9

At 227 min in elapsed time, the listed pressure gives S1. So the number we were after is 265.4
